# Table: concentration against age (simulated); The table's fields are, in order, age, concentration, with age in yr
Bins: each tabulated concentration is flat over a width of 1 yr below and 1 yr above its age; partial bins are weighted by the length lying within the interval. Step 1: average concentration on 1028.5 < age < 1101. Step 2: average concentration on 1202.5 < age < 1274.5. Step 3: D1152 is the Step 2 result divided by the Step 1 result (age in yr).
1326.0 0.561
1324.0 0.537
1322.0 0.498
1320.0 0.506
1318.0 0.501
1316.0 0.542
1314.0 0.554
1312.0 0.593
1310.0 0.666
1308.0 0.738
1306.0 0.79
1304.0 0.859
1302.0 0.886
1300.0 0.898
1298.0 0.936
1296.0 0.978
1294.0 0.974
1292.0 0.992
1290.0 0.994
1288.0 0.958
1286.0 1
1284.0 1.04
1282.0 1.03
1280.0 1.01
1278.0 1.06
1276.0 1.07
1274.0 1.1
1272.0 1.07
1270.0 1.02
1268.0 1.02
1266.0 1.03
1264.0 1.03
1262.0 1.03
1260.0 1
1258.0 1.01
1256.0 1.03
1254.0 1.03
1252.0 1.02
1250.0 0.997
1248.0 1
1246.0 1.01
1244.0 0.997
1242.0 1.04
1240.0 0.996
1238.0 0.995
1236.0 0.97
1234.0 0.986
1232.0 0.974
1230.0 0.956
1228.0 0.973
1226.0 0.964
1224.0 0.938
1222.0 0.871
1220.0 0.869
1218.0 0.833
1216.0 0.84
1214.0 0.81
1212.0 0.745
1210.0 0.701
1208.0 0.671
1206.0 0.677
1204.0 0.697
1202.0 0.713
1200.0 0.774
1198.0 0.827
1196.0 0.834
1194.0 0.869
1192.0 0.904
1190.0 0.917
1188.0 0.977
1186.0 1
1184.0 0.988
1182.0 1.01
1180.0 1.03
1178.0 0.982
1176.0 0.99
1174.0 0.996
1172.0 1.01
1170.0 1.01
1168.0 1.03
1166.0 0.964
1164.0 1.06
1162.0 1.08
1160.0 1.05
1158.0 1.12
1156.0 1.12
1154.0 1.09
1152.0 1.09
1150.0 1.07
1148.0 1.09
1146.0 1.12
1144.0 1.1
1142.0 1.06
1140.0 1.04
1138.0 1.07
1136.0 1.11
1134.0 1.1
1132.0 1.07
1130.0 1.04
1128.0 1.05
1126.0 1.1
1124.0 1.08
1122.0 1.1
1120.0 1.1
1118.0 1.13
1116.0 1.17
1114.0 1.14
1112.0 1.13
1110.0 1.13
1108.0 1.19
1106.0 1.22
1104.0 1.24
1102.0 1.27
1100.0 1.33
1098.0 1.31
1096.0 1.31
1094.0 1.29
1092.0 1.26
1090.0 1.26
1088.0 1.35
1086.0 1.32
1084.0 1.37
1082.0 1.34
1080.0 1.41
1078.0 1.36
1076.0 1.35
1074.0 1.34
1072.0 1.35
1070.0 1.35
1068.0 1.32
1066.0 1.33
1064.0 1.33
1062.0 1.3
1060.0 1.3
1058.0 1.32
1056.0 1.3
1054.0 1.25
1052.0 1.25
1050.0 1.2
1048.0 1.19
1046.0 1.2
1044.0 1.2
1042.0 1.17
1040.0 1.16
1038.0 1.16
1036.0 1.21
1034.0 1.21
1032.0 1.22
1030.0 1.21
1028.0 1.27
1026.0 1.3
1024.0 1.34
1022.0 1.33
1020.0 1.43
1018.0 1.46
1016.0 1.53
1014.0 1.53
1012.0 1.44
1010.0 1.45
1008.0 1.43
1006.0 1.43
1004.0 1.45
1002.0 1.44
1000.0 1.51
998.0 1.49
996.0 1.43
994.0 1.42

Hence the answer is 0.7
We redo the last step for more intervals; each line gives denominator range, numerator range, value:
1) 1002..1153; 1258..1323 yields 0.71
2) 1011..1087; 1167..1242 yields 0.69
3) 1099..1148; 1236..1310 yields 0.87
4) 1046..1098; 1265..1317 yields 0.70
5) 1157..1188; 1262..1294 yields 1.01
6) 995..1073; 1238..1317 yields 0.71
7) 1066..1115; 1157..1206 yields 0.73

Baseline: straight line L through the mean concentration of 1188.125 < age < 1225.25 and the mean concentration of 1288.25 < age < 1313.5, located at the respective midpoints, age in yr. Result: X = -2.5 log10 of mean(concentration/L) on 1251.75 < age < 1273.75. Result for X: -0.22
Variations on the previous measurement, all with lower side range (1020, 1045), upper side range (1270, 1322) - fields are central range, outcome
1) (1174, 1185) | 0.033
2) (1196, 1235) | 0.175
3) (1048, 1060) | -0.046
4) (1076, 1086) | -0.165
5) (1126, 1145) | 0.021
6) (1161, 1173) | 0.024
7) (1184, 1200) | 0.128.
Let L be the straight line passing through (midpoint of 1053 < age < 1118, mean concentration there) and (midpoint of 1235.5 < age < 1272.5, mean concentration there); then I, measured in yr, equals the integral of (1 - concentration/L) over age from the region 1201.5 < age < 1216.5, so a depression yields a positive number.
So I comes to 4.95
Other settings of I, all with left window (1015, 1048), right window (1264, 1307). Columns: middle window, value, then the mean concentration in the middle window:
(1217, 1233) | 2.0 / 0.922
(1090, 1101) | -0.9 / 1.3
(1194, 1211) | 5.3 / 0.745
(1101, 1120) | 0.1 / 1.18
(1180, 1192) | 1.3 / 0.977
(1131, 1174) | 2.6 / 1.07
